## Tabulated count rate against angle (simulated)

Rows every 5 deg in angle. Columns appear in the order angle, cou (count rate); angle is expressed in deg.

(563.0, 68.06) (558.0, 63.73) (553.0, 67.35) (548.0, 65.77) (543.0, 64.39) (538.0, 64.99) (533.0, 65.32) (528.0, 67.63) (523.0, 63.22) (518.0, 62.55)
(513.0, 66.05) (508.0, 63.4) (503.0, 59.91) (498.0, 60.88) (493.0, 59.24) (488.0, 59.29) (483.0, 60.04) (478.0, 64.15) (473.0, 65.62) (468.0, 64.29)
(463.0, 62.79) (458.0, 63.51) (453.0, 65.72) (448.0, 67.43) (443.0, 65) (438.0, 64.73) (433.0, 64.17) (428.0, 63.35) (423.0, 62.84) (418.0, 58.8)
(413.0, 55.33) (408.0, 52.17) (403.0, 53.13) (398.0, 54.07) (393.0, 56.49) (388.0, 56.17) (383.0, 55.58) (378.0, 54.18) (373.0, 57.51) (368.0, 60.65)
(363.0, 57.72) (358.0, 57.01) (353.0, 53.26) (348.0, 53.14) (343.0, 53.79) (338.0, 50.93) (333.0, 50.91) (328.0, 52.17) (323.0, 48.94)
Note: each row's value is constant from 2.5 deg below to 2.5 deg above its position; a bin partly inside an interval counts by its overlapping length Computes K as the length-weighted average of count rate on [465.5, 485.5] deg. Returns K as 63.5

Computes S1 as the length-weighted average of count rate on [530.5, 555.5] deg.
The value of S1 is 65.6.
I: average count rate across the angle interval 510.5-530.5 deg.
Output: 64.9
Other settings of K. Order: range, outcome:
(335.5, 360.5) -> 53.6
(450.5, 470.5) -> 64.1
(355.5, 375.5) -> 58.2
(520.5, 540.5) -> 65.3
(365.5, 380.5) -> 57.4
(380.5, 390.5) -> 55.9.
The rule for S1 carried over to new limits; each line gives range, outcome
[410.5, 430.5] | 60.1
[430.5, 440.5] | 64.5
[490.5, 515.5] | 61.9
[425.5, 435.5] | 63.8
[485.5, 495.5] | 59.3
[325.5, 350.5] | 52.2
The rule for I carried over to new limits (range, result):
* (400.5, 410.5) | 52.6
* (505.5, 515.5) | 64.7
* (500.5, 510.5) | 61.7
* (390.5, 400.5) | 55.3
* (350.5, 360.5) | 55.1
